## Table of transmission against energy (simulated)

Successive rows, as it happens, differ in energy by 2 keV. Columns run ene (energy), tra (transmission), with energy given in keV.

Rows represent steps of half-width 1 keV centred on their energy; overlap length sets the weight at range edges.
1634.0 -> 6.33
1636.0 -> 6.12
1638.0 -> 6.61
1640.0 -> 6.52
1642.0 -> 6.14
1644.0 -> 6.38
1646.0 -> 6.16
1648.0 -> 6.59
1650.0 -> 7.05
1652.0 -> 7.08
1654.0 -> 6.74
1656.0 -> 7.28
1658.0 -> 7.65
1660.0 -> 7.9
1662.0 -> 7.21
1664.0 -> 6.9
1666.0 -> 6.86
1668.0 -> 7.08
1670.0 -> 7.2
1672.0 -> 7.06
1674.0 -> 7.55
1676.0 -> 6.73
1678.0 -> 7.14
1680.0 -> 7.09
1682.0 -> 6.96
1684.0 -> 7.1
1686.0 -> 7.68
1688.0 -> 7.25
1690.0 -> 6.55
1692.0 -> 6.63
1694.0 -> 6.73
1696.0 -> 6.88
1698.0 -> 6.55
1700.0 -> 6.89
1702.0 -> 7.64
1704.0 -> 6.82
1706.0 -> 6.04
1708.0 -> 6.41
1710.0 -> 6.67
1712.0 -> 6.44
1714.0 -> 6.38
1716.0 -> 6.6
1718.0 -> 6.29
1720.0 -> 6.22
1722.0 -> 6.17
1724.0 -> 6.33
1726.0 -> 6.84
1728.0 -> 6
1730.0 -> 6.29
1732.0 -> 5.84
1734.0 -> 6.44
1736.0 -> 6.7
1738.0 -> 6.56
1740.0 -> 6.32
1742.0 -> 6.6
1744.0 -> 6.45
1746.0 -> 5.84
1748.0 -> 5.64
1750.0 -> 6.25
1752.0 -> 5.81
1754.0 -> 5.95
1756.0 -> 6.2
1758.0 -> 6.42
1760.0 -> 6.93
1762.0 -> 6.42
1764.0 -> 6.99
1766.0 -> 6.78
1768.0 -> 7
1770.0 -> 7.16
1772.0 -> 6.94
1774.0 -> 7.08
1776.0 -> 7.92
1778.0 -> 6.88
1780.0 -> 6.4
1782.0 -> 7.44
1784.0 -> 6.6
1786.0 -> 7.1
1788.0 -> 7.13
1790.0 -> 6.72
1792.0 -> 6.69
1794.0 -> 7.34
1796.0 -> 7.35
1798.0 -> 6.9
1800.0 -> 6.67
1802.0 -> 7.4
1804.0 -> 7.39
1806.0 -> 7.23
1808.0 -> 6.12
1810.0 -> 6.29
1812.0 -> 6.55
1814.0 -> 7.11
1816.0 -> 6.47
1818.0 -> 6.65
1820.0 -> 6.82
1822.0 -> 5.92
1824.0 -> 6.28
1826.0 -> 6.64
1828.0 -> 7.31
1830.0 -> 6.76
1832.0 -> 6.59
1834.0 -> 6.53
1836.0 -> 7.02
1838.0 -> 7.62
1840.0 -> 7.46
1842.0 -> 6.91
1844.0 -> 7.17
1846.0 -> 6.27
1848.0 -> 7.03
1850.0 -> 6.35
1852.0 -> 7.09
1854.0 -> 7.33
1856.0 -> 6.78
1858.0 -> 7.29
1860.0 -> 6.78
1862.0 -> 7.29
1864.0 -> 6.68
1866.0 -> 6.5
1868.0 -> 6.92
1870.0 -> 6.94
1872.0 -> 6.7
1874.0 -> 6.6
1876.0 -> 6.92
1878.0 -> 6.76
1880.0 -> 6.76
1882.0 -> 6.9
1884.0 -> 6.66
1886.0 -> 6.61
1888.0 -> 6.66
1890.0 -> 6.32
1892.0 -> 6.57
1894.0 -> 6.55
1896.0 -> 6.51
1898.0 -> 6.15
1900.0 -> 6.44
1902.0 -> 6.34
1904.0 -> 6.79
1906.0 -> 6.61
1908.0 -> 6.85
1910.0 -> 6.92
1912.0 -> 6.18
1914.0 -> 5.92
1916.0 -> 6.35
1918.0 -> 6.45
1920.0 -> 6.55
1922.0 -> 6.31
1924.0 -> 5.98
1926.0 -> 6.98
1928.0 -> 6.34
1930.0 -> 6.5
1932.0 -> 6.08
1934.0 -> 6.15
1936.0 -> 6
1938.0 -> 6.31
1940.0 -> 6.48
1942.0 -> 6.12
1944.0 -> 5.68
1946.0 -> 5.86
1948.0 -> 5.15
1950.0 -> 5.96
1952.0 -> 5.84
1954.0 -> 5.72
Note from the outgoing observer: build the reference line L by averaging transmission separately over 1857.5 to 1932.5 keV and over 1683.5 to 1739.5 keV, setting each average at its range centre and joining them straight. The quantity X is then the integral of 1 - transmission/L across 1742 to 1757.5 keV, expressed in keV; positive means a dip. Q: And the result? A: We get 1.2 keV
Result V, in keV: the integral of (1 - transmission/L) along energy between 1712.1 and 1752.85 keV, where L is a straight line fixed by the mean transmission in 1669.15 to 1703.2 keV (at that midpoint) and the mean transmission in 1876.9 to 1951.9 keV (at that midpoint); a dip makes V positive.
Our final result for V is 3.6 keV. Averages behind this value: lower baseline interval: 7.04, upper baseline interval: 6.37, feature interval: 6.28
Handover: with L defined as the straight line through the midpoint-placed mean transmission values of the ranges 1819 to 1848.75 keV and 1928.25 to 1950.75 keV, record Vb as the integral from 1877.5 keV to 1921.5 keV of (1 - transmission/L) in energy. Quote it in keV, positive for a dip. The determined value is -1.4 keV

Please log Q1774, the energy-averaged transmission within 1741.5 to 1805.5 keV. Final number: 6.77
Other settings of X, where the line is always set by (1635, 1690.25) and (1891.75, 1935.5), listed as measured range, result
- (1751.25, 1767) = 0.7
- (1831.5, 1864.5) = -2.0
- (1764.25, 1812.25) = -2.0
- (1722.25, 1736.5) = 1.0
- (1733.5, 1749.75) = 1.1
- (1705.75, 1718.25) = 0.8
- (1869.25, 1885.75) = -0.7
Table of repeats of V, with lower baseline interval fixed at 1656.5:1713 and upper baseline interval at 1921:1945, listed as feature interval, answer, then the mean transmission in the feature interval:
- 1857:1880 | -1.5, 6.85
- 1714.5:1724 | 0.8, 6.32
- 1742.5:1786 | 0.7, 6.63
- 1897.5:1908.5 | -0.3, 6.53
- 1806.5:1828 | 0.2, 6.54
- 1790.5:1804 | -0.9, 7.07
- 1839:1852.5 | -0.8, 6.89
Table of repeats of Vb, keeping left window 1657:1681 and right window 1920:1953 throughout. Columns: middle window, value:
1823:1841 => -1.0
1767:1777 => -0.6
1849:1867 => -1.3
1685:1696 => 0.2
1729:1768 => 3.0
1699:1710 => 0.5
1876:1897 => -1.1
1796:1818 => -0.6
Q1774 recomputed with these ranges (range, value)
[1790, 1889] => 6.84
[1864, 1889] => 6.74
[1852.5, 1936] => 6.6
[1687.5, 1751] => 6.47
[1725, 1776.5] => 6.5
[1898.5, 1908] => 6.56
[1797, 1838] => 6.75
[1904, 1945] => 6.35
